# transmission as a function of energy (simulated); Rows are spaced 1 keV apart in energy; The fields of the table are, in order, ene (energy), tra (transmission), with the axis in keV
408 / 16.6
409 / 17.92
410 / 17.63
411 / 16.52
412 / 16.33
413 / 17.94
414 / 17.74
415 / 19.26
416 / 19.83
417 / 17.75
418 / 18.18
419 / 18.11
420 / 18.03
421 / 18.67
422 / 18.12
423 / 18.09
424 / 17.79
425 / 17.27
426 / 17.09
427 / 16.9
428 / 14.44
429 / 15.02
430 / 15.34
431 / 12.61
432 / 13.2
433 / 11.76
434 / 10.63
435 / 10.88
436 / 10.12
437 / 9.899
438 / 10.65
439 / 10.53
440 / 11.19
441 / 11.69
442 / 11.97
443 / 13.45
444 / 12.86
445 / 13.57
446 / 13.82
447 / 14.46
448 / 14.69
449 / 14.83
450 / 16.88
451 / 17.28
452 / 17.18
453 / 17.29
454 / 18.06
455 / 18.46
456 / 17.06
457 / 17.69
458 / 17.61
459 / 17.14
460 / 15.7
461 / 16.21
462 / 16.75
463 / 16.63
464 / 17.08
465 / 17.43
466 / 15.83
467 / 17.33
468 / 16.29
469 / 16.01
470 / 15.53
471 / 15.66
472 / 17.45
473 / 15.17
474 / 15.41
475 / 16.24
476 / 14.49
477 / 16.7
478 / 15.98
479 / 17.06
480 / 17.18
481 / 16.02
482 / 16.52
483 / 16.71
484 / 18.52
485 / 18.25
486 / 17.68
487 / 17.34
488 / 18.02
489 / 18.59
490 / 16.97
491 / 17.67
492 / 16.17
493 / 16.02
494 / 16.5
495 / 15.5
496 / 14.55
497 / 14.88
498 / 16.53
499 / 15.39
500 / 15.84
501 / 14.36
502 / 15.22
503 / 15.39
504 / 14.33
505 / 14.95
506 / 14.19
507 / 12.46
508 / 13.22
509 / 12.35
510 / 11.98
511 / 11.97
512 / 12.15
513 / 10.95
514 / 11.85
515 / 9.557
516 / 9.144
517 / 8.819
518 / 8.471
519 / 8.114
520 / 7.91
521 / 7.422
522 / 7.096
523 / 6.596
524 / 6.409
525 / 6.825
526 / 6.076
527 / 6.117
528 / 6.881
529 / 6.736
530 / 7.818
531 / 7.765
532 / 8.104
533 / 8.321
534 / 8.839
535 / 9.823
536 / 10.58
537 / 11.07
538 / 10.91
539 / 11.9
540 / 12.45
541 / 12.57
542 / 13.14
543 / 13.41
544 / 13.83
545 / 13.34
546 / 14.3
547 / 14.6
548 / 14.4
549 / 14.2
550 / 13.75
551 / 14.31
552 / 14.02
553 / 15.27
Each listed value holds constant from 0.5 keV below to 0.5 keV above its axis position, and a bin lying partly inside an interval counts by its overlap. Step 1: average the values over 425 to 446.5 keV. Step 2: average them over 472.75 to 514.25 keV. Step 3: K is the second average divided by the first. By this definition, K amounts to 1.2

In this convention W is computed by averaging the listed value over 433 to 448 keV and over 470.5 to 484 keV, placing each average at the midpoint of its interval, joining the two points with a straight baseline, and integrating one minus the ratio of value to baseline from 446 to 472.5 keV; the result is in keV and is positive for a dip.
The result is -4.7 keV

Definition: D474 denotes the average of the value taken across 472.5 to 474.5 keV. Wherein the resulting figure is 15.3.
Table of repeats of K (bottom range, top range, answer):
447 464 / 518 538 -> 0.47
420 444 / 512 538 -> 0.61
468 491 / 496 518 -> 0.78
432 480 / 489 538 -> 0.76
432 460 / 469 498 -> 1.17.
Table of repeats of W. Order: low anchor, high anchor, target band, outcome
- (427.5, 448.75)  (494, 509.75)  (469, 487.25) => -3.5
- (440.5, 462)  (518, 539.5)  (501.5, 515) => -3.8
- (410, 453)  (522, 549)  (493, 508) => -4.0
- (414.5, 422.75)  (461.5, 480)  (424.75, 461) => 6.2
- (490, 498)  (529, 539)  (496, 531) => 5.9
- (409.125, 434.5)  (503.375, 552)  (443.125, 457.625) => -0.9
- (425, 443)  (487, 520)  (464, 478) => -3.0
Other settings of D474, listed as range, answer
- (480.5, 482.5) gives 16.3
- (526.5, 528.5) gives 6.5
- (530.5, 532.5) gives 7.93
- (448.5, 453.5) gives 16.7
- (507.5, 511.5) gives 12.4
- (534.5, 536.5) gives 10.2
